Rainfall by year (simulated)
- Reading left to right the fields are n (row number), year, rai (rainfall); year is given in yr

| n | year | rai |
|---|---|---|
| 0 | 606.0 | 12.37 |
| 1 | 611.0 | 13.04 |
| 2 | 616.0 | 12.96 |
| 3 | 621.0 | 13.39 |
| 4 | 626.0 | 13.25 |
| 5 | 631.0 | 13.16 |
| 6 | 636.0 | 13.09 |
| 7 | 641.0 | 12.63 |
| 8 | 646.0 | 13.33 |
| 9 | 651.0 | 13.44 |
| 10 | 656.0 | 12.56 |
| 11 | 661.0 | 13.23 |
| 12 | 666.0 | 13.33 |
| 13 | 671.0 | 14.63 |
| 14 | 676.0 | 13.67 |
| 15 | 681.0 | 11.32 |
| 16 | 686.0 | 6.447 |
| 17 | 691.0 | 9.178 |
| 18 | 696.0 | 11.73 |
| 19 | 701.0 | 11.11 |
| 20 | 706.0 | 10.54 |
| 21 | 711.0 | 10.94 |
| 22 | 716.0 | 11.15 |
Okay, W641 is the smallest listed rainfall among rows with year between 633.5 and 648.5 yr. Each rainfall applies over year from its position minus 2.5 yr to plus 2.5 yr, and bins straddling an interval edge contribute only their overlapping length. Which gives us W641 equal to 12.63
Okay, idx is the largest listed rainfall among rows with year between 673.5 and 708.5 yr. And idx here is 13.67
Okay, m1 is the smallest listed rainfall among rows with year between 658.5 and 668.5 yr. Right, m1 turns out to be 13.23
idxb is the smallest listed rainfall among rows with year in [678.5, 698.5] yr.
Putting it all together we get 6.447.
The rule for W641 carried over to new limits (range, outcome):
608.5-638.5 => 12.96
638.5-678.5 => 12.56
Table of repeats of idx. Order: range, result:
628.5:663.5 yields 13.44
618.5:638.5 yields 13.39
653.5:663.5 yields 13.23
